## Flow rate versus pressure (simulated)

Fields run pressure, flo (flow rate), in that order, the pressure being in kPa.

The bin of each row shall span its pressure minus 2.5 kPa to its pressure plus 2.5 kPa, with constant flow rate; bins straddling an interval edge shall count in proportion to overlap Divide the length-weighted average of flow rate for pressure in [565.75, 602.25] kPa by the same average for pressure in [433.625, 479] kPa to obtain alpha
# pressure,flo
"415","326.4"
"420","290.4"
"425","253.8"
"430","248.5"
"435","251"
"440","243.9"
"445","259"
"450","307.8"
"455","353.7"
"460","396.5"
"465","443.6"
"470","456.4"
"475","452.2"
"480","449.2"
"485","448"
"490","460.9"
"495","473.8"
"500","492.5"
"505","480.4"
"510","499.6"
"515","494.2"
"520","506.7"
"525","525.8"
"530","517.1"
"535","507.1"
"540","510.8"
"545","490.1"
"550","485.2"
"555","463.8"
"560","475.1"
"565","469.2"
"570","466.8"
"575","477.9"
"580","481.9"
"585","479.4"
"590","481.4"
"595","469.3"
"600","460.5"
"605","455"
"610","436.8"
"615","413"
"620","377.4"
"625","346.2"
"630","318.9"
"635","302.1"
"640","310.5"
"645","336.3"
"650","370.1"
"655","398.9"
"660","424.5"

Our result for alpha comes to 1.33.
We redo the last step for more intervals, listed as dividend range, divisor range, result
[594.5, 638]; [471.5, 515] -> 0.84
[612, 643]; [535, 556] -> 0.70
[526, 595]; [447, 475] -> 1.23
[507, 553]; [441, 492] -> 1.27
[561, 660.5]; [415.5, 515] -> 1.08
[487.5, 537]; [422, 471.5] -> 1.56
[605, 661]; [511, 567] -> 0.75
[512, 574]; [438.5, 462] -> 1.57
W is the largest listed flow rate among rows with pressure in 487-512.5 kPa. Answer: 499.6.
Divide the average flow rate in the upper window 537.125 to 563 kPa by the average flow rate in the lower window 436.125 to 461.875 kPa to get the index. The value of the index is 1.58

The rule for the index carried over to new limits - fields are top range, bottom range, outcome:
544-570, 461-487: 1.06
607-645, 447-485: 0.87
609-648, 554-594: 0.74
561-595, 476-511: 1.01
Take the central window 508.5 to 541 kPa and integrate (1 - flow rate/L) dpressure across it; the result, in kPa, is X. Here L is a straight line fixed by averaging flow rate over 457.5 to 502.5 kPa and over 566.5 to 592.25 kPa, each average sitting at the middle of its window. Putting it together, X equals -3.2 kPa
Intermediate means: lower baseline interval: 453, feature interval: 509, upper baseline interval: 477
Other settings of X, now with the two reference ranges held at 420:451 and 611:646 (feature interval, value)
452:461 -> -3.2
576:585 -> -4.3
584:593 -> -4.1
